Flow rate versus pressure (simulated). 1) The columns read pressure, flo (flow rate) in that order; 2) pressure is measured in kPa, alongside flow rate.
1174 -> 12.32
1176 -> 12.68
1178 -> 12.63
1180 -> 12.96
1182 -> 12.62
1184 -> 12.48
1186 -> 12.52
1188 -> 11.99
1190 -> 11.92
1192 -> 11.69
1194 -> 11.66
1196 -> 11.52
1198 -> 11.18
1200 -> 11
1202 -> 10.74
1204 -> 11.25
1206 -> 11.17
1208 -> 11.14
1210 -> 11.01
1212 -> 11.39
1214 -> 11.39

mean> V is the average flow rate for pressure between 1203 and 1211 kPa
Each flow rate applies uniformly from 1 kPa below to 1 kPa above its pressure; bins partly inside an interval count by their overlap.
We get 11.1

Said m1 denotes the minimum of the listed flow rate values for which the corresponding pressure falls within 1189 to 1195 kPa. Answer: 11.66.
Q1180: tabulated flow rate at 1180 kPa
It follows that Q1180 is 12.96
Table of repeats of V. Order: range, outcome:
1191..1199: 11.5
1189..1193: 11.8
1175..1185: 12.7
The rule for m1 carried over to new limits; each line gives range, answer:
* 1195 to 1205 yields 10.74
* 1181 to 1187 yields 12.48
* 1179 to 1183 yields 12.62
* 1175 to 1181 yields 12.63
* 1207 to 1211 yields 11.01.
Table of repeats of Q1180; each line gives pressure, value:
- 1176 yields 12.68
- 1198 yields 11.18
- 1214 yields 11.39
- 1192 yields 11.69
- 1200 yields 11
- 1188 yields 11.99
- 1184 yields 12.48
